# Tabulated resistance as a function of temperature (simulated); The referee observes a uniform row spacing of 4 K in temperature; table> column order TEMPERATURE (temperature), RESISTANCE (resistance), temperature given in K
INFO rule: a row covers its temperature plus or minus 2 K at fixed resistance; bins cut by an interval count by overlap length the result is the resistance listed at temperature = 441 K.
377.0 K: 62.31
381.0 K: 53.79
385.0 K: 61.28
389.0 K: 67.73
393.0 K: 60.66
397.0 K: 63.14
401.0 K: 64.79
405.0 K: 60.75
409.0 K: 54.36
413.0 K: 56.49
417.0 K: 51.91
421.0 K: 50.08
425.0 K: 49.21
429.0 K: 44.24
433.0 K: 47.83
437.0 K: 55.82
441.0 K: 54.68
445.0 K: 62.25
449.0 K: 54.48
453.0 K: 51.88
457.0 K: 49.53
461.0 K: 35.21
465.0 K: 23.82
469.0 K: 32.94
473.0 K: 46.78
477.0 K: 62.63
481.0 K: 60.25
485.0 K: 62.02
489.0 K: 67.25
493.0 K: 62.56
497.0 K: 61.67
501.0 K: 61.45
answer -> 54.68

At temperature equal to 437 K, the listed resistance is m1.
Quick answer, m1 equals 55.82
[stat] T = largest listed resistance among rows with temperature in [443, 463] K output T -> 62.25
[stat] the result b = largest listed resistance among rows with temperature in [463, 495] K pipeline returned 67.25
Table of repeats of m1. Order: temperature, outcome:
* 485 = 62.02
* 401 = 64.79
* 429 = 44.24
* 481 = 60.25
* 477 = 62.63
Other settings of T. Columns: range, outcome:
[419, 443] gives 55.82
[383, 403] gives 67.73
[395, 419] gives 64.79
